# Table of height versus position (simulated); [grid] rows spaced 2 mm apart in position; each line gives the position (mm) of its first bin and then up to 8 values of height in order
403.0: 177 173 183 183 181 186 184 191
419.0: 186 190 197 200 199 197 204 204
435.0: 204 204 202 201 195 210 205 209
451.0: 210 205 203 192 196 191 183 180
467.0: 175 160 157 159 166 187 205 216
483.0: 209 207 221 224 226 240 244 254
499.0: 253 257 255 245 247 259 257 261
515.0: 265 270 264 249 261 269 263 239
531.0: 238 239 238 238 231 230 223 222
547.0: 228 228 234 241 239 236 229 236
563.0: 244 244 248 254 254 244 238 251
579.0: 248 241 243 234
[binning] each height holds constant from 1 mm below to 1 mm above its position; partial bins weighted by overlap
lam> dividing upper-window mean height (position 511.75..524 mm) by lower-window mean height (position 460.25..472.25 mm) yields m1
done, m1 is 1.51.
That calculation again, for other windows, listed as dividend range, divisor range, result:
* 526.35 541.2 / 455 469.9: 1.30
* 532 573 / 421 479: 1.23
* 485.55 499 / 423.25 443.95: 1.17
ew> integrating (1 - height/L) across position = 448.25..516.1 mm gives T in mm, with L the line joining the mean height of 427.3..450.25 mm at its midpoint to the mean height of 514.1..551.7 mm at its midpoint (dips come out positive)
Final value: 2.18 mm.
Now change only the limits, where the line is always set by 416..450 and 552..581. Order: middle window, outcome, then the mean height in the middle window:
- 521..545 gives -1.0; 242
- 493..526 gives -4.6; 256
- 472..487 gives 1.4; 195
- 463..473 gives 2.0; 169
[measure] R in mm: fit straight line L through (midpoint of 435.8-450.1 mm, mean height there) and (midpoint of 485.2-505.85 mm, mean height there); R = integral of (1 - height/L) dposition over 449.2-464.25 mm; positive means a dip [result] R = 1.11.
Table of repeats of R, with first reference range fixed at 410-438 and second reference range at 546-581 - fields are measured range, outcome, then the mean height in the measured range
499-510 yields -1.6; 253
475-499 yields -0.5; 220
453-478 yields 3.4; 180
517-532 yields -1.8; 256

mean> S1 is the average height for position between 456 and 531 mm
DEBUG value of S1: 225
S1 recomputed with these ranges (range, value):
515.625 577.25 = 243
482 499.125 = 230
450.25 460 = 201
